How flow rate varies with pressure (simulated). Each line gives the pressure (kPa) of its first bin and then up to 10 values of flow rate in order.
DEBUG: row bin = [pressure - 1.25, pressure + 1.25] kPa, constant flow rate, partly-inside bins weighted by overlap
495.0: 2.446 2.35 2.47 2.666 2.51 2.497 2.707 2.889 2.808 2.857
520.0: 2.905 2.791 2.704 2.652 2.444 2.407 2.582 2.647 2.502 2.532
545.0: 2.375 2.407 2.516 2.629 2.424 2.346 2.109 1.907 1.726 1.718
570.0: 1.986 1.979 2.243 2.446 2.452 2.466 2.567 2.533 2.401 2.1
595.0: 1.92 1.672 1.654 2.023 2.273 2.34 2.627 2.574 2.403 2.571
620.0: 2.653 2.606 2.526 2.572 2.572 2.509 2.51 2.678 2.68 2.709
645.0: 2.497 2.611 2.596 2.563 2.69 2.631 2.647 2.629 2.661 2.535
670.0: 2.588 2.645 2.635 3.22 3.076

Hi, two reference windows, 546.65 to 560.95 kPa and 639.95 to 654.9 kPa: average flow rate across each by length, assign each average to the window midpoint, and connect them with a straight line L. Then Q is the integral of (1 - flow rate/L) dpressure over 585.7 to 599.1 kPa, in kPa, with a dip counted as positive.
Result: 1.94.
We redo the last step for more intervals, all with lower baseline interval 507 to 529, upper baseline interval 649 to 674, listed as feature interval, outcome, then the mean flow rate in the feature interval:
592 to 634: 5.2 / 2.33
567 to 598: 5.5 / 2.21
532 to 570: 5.9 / 2.31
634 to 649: 0.1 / 2.62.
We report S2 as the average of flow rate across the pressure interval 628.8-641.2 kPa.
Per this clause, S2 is 2.59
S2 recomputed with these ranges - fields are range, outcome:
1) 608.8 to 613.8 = 2.6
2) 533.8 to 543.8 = 2.56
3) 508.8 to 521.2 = 2.83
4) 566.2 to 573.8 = 1.9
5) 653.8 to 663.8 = 2.65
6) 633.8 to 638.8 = 2.6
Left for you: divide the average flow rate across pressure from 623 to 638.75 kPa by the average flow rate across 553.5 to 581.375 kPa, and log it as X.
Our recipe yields 1.2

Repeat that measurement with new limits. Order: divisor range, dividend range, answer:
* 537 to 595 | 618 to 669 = 1.14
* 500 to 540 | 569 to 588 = 0.88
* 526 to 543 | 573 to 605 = 0.87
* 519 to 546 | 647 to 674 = 1.01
